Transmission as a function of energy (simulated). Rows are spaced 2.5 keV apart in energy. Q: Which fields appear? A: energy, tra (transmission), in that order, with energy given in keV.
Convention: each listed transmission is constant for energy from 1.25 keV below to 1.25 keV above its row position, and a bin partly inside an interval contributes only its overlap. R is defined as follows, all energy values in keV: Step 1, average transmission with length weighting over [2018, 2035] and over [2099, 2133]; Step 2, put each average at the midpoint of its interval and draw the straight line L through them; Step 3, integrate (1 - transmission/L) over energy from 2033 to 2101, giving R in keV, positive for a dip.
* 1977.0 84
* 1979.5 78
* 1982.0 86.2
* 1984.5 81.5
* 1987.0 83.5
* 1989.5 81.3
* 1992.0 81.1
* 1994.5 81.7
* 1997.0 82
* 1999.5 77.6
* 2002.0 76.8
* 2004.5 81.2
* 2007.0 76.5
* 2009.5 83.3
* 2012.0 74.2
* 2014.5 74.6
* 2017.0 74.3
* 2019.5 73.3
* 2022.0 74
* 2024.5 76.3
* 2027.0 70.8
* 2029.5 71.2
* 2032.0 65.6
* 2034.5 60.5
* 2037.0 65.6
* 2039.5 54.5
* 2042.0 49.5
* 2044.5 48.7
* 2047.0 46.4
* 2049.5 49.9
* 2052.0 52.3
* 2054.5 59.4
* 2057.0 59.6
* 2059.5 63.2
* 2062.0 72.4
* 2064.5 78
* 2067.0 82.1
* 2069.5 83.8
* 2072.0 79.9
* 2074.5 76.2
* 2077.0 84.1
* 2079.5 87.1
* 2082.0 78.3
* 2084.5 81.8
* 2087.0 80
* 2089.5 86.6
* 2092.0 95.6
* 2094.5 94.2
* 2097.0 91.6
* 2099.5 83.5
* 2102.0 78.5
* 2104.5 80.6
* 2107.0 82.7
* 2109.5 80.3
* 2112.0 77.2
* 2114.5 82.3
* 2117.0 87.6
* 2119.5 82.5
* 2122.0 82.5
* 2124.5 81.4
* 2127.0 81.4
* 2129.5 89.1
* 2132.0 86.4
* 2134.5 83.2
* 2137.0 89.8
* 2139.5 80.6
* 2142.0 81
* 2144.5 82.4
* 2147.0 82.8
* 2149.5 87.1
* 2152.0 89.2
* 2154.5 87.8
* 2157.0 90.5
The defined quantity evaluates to 3.9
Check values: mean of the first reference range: 70.7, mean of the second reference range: 82.5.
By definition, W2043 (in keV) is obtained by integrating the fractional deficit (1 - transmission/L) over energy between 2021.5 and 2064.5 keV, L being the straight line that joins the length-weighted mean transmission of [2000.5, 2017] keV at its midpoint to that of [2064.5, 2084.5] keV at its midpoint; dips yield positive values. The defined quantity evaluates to 9.8 keV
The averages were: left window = 77.5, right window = 81.4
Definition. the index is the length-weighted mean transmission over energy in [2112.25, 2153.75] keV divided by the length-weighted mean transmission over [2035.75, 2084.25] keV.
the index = 1.25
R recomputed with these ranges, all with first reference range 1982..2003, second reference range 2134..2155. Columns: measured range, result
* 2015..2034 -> 2.3 keV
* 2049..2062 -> 3.8 keV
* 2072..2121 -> 0.0 keV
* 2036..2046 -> 3.4 keV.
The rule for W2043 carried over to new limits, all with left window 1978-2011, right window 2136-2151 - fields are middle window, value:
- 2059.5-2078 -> 0.9 keV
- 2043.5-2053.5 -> 3.9 keV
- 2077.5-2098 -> -1.0 keV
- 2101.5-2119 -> 0.4 keV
